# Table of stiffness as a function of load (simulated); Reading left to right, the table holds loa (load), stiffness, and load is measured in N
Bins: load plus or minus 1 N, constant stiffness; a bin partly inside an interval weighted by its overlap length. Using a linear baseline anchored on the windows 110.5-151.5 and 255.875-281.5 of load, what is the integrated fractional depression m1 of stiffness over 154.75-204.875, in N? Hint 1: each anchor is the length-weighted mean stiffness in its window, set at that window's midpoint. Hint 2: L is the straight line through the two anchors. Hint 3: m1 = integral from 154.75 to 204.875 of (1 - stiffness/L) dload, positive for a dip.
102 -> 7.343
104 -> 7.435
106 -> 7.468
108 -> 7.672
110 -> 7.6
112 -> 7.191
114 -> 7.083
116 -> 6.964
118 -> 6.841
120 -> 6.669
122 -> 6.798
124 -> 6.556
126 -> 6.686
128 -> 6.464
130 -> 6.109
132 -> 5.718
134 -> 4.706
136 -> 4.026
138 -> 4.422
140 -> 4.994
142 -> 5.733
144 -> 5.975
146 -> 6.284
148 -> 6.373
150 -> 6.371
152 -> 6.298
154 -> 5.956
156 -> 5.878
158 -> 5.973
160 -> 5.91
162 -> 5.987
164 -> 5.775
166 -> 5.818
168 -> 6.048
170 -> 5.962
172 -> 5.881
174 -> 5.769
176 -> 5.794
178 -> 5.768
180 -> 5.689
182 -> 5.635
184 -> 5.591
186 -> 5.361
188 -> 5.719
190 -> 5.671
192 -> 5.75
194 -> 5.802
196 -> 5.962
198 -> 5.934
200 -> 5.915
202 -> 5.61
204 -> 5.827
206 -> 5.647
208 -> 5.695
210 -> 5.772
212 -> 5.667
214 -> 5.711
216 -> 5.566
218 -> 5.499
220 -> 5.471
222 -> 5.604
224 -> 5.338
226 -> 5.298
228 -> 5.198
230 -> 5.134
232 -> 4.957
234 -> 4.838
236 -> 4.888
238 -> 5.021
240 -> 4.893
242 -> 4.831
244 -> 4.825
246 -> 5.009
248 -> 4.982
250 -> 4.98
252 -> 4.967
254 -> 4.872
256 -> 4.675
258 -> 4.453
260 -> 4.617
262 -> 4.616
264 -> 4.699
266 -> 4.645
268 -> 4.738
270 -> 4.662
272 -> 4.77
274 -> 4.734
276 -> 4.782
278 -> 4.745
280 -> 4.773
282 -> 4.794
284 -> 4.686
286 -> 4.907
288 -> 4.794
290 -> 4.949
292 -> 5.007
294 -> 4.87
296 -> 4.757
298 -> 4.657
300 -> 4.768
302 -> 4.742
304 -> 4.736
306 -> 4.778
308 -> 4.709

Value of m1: -1.7 N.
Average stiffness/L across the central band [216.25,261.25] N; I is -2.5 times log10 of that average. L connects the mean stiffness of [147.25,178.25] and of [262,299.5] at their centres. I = 0.038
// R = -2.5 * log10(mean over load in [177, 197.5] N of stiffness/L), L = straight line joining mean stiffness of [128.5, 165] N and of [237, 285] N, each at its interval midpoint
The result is -0.06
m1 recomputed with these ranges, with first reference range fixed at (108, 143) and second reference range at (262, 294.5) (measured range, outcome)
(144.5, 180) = -0.8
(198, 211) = -0.7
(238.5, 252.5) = 0.4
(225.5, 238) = 0.4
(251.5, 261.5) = 0.6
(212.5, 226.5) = -0.5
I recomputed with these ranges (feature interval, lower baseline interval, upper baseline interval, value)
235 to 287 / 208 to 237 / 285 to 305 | 0.06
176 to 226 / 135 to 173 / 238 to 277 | -0.07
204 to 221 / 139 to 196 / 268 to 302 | -0.04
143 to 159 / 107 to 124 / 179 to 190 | 0.03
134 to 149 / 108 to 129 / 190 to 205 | 0.23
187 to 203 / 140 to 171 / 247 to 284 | -0.05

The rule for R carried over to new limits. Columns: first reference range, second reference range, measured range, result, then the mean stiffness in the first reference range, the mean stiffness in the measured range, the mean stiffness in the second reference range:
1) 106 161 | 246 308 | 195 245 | -0.01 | 6.22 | 5.4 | 4.77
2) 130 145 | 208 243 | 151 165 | -0.15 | 5.15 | 5.97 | 5.29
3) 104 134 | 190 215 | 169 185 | 0.06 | 6.79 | 5.76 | 5.77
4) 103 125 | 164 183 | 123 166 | 0.11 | 7.12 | 5.82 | 5.82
